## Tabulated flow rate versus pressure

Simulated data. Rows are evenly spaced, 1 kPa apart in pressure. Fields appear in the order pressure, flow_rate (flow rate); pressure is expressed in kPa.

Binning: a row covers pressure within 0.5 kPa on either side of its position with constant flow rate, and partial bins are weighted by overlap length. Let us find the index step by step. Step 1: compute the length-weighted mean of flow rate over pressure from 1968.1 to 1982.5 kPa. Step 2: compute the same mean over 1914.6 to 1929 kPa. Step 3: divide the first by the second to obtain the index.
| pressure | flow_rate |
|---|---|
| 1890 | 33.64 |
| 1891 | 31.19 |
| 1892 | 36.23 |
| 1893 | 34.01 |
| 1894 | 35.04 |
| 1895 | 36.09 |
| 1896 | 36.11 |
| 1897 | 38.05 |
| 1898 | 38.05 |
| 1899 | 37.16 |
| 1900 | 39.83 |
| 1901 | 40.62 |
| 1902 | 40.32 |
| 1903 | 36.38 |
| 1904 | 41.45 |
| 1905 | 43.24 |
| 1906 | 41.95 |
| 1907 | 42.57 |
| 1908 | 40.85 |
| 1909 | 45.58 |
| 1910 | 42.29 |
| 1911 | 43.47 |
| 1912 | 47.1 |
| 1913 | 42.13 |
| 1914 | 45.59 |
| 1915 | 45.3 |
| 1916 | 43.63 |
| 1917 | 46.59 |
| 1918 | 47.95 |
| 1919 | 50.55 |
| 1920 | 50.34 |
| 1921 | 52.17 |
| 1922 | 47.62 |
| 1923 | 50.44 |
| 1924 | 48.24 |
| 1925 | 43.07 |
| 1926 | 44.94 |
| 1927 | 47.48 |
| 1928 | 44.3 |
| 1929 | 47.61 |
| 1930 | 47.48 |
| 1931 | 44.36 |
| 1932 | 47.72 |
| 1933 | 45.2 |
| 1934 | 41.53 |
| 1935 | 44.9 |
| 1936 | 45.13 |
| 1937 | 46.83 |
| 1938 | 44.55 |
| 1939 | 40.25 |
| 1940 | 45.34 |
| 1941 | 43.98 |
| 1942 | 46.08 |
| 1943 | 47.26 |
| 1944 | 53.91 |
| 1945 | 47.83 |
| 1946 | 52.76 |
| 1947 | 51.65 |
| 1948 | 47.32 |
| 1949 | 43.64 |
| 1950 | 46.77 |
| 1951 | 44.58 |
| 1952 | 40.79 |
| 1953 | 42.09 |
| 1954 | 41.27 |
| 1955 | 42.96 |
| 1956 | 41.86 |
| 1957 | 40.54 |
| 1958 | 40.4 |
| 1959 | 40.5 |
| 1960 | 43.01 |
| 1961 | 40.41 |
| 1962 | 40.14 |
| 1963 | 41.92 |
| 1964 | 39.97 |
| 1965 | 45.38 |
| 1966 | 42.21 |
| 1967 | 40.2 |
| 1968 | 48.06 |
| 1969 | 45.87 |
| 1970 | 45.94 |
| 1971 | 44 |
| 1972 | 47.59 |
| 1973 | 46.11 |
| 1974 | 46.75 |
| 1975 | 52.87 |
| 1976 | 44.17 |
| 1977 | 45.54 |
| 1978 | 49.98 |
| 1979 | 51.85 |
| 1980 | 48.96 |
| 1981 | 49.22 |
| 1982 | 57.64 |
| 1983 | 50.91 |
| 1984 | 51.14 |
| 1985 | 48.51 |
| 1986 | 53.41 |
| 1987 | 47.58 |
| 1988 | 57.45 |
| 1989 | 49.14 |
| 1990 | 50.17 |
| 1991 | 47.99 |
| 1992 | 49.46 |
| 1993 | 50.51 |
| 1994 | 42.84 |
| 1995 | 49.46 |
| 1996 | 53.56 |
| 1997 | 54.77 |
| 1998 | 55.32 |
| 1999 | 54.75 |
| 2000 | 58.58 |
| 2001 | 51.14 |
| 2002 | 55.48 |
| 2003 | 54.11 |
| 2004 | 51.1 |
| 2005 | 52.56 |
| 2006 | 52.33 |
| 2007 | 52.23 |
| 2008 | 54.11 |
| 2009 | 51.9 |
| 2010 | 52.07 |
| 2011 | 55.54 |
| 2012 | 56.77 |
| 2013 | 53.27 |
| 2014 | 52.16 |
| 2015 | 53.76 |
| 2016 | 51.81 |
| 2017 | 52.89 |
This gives 1.0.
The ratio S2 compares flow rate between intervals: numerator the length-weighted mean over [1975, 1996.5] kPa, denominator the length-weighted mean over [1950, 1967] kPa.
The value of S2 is 1.20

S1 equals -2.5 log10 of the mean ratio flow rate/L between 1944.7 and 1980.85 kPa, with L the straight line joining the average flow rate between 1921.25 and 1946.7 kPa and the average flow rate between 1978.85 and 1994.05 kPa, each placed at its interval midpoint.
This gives 0.089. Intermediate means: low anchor 46.5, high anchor 50.6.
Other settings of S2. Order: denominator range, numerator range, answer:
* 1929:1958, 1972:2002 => 1.12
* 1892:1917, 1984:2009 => 1.27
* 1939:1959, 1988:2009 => 1.16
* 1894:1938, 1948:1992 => 1.05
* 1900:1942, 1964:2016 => 1.12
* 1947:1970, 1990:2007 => 1.21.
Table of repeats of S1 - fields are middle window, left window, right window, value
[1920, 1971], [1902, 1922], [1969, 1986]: 0.04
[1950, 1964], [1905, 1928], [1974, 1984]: 0.16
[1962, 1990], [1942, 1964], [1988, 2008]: 0.01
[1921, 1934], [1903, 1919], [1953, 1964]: -0.09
